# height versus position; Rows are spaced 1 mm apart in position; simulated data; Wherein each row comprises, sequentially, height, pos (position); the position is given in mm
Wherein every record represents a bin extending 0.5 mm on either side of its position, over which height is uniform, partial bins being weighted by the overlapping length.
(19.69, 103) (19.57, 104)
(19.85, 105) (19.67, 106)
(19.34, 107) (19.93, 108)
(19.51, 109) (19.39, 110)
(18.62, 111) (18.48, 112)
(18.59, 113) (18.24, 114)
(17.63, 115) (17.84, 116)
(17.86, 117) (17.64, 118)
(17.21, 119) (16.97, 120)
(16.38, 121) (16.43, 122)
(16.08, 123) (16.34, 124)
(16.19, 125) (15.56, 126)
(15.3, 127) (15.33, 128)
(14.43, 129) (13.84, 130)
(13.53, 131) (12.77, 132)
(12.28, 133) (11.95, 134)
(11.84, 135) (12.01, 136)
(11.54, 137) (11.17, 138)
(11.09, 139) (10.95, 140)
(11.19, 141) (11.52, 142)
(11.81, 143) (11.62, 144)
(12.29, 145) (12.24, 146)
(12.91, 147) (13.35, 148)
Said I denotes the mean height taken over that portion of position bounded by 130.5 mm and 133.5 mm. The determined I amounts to 12.9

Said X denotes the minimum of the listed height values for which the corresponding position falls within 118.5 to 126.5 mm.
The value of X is 15.56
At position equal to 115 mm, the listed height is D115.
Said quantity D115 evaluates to 17.63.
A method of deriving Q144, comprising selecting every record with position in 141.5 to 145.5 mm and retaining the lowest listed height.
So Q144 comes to 11.52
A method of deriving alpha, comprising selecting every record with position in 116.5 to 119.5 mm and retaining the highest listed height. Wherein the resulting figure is 17.86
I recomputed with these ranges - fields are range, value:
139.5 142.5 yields 11.2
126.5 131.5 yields 14.5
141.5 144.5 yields 11.6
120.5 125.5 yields 16.3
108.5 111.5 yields 19.2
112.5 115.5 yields 18.2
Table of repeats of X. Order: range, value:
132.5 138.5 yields 11.17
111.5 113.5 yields 18.48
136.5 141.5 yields 10.95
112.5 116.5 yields 17.63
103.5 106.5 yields 19.57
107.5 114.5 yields 18.24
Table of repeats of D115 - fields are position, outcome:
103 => 19.69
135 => 11.84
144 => 11.62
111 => 18.62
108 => 19.93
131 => 13.53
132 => 12.77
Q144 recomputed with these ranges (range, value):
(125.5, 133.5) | 12.28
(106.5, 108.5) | 19.34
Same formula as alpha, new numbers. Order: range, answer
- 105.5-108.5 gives 19.93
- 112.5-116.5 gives 18.59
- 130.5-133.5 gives 13.53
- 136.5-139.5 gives 11.54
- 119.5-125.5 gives 16.97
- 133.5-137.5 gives 12.01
